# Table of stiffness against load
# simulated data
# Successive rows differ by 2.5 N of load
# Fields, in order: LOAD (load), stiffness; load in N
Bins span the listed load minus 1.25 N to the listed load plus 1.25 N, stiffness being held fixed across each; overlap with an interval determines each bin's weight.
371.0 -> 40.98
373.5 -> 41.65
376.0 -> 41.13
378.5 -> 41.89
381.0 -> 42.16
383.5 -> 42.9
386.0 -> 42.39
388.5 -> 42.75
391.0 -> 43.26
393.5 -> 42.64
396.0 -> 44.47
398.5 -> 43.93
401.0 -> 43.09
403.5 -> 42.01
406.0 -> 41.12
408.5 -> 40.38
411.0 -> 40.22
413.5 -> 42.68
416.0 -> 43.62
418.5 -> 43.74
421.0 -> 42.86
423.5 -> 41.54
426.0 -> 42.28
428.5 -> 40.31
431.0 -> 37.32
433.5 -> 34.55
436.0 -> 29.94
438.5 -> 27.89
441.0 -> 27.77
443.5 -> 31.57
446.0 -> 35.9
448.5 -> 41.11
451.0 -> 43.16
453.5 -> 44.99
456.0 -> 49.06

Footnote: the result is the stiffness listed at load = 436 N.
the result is 29.94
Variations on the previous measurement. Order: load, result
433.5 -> 34.55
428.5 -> 40.31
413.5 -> 42.68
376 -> 41.13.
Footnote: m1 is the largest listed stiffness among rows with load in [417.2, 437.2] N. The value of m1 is 43.74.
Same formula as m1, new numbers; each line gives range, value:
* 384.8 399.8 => 44.47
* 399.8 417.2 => 43.62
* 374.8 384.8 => 42.9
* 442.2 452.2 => 43.16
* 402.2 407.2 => 42.01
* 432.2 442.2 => 34.55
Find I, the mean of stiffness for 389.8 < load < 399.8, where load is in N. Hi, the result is 43.6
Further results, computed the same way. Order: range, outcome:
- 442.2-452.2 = 37.9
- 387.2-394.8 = 42.9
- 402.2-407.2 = 41.6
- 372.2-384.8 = 41.9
